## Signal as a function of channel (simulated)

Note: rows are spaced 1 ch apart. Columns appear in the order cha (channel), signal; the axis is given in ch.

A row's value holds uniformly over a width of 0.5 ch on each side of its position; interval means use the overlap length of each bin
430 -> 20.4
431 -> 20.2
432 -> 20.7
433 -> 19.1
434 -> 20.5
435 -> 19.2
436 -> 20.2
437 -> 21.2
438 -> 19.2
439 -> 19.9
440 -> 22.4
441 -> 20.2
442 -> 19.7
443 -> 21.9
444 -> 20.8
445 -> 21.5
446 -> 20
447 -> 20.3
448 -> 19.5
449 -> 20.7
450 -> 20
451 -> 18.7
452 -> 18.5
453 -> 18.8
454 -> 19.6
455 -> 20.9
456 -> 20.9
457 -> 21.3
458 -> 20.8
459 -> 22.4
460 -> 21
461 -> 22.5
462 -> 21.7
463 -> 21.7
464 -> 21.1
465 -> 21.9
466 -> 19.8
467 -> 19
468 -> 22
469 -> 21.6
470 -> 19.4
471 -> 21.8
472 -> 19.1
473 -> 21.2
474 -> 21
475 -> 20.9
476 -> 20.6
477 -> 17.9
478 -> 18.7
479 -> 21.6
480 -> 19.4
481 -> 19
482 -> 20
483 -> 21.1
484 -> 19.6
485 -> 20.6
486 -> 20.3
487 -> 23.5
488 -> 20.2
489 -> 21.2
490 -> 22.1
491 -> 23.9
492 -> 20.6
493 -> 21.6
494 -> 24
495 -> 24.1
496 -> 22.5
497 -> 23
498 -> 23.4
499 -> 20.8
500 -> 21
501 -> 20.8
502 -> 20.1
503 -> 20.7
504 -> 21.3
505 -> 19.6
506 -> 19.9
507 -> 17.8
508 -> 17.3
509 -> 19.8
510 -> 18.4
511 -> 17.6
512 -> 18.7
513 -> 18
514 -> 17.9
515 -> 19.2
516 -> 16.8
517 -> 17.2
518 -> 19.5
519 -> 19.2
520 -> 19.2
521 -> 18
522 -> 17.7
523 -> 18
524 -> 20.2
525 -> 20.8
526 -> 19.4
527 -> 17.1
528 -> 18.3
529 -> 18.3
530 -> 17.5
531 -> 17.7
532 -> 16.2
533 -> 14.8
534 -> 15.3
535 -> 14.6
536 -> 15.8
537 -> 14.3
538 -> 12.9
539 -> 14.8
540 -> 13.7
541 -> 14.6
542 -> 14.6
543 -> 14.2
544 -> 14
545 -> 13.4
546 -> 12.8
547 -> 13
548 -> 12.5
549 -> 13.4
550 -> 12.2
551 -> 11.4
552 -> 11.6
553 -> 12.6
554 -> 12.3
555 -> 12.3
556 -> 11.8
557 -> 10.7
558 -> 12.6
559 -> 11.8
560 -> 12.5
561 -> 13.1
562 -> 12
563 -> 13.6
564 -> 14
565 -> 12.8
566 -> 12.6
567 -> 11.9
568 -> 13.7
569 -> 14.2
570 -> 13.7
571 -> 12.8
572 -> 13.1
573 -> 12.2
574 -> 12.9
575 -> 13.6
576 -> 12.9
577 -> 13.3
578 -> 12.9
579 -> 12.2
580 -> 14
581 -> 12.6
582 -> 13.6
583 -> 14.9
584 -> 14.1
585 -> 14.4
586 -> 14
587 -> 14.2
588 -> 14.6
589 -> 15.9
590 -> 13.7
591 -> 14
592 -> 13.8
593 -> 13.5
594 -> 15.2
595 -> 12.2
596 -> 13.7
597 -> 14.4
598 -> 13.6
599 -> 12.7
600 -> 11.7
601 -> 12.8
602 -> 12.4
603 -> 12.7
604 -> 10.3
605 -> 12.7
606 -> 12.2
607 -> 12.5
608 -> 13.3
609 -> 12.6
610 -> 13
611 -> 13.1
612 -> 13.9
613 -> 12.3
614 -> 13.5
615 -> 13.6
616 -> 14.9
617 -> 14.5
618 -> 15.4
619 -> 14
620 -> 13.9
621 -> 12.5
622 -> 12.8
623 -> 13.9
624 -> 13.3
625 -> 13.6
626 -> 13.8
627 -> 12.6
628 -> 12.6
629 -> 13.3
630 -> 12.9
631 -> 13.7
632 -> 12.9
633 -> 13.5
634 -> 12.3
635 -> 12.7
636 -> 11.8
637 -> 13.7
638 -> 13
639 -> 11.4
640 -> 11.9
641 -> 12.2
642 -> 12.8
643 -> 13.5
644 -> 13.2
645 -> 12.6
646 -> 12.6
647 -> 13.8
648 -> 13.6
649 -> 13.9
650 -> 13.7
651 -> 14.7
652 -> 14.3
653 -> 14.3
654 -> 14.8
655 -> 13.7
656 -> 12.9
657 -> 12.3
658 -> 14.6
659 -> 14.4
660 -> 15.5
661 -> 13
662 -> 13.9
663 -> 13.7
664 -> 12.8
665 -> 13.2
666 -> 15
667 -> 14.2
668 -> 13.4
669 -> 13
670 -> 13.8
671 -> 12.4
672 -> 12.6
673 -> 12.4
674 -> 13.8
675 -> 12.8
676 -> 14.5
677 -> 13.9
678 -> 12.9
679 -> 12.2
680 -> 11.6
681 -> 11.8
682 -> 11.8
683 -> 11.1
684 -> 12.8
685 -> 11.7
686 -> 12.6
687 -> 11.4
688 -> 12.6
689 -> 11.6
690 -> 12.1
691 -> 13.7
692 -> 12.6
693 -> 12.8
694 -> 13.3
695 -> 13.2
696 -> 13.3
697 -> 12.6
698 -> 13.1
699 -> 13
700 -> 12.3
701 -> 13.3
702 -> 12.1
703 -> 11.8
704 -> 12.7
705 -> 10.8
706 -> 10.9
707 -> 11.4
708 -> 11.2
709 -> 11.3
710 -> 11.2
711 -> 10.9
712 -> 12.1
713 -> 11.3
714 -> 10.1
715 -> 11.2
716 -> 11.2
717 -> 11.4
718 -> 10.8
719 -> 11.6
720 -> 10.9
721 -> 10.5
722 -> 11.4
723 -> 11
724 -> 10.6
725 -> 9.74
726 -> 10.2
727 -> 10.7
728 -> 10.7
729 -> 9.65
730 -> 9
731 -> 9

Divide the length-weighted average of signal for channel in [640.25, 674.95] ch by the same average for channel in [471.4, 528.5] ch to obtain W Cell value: 0.7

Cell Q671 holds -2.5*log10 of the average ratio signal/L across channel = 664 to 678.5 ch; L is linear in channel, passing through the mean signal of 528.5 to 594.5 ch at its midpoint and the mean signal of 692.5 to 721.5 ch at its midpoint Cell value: -0.10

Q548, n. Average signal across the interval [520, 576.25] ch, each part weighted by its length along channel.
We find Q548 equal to 14.3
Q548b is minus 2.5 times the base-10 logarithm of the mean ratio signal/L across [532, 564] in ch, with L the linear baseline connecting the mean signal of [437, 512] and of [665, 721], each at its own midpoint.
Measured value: 0.32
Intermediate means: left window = 20.6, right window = 12.3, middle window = 13.3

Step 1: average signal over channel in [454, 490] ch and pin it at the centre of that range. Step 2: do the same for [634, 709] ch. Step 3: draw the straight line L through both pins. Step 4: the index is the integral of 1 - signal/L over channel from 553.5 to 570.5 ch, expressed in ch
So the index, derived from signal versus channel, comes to 4.5 ch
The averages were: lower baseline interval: 20.7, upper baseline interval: 12.9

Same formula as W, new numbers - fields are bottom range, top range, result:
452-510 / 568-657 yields 0.64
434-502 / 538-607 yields 0.63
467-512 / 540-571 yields 0.62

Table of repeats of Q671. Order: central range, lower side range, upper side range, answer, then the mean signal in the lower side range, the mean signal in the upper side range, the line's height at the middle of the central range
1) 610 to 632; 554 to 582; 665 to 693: -0.06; 12.8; 12.8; 12.8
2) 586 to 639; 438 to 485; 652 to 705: 0.15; 20.5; 13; 15.3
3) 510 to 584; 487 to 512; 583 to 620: 0.19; 20.9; 13.5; 17.5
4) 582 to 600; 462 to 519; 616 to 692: 0.14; 20.4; 13.2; 16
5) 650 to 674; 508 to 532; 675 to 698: -0.02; 18.4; 12.6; 13.4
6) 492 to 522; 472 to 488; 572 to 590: -0.07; 20.3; 13.7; 18.5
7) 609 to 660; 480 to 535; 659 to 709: 0.10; 19.6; 12.7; 14.7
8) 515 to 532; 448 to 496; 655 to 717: 0.03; 20.8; 12.6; 18.8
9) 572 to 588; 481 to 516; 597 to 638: 0.15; 20.5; 13.1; 15.4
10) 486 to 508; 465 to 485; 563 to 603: -0.14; 20.2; 13.4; 18.9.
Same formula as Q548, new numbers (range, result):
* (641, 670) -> 13.7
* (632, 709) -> 12.9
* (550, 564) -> 12.2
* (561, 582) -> 13.1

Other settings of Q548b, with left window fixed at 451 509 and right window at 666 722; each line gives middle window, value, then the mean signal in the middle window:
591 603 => 0.21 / 13.3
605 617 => 0.18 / 13.2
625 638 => 0.14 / 13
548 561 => 0.42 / 12.2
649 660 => -0.02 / 14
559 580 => 0.30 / 13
